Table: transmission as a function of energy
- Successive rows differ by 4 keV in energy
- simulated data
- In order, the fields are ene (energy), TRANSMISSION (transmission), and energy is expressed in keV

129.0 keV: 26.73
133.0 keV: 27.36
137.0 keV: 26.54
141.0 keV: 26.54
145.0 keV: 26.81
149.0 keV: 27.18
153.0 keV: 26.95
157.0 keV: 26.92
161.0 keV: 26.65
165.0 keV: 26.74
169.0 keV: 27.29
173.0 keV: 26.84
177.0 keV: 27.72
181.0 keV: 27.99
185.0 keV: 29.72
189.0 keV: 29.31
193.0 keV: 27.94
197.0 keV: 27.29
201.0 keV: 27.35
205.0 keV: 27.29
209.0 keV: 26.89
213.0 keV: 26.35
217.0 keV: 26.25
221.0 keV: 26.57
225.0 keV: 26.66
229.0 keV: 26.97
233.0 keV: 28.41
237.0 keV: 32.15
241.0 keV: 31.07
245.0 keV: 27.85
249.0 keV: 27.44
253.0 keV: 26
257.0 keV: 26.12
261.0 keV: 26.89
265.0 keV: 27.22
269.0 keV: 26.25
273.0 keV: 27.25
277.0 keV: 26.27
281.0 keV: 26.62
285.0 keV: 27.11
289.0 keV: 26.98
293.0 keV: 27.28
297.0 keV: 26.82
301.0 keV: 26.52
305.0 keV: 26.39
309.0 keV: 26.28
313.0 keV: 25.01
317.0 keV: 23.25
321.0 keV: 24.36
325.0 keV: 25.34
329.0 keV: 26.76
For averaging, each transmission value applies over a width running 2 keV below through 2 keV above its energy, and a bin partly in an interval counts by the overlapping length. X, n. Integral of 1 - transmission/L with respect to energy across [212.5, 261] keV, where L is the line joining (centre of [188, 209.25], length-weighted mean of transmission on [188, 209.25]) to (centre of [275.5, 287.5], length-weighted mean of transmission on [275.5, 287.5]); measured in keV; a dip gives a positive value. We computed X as -0.79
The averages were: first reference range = 27.7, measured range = 27.7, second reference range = 26.7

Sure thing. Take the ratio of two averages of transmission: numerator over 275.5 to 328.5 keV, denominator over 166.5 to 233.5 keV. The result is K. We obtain 0.9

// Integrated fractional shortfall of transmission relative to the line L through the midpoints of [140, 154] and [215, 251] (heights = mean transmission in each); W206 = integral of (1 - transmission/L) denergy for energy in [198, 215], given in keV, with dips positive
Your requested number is 0.5 keV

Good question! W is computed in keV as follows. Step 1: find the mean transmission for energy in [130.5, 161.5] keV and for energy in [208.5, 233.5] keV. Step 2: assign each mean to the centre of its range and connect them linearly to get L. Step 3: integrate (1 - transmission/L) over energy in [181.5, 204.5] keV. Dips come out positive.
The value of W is -1.22 keV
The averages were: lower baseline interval 26.9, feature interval 28.2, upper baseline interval 26.8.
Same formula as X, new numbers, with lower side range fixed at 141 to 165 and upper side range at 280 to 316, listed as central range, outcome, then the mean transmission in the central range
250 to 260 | 0.1 keV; 26.3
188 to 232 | -0.7 keV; 27.1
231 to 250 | -2.0 keV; 29.5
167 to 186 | -0.7 keV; 27.8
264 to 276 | -0.1 keV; 26.8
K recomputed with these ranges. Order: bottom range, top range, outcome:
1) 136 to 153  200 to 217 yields 1.00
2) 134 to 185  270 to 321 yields 0.97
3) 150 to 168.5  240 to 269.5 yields 1.02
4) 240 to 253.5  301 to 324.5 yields 0.90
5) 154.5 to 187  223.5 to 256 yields 1.03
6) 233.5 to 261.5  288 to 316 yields 0.93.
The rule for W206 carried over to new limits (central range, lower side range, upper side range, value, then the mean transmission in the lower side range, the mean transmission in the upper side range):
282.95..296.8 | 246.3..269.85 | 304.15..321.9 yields -0.73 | 26.7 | 25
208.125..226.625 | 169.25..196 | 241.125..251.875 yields 1.06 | 28.2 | 28.1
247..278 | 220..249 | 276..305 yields 1.07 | 28.5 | 26.8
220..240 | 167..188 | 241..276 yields -0.71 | 28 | 27.1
